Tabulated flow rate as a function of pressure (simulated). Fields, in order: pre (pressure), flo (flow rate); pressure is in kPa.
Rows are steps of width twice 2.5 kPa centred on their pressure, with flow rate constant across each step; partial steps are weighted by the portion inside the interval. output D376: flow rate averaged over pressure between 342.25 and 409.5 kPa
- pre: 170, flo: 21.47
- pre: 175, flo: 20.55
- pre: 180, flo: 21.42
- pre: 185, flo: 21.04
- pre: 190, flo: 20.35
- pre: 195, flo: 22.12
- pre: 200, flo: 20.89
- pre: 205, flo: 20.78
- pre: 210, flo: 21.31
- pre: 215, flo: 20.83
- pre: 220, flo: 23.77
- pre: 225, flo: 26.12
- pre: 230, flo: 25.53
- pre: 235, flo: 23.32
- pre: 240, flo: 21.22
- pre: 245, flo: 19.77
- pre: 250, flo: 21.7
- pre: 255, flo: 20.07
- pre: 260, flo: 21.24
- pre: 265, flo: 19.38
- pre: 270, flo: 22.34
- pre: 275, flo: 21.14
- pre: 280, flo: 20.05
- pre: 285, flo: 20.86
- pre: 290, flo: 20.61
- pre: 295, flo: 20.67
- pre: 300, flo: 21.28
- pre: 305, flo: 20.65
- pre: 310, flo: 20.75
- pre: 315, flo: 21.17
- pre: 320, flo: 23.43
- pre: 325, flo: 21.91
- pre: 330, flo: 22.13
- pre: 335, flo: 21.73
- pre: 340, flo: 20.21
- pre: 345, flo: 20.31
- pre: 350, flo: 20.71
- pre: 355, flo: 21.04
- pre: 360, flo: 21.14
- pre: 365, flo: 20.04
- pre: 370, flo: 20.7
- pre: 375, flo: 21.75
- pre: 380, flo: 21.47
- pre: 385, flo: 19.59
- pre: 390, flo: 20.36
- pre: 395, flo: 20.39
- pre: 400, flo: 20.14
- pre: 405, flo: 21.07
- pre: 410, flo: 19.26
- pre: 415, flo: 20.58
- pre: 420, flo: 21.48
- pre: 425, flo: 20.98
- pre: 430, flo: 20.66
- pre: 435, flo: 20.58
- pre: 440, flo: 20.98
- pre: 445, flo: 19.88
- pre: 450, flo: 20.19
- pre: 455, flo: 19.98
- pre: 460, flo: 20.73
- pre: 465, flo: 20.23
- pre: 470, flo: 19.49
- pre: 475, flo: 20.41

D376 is 20.6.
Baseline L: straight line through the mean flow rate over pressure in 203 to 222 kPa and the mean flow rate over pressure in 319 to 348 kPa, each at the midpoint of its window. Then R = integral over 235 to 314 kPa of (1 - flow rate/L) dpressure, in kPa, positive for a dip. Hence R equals 2.6 kPa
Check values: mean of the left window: 21.6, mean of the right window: 21.5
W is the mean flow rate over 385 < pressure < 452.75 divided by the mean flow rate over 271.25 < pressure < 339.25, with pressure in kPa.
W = 0.96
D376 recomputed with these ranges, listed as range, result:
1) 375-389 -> 20.7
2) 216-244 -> 23.6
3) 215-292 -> 21.8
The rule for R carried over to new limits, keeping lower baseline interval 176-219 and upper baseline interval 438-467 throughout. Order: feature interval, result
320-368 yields -1.1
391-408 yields 0.0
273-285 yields 0.2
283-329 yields -1.1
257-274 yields 0.0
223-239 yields -2.7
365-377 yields -0.2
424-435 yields -0.2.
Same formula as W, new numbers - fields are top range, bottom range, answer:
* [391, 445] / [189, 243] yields 0.92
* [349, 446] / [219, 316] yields 0.96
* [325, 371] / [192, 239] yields 0.92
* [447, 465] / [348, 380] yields 0.97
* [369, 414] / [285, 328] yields 0.96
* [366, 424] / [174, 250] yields 0.94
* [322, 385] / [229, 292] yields 0.99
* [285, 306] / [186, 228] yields 0.95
